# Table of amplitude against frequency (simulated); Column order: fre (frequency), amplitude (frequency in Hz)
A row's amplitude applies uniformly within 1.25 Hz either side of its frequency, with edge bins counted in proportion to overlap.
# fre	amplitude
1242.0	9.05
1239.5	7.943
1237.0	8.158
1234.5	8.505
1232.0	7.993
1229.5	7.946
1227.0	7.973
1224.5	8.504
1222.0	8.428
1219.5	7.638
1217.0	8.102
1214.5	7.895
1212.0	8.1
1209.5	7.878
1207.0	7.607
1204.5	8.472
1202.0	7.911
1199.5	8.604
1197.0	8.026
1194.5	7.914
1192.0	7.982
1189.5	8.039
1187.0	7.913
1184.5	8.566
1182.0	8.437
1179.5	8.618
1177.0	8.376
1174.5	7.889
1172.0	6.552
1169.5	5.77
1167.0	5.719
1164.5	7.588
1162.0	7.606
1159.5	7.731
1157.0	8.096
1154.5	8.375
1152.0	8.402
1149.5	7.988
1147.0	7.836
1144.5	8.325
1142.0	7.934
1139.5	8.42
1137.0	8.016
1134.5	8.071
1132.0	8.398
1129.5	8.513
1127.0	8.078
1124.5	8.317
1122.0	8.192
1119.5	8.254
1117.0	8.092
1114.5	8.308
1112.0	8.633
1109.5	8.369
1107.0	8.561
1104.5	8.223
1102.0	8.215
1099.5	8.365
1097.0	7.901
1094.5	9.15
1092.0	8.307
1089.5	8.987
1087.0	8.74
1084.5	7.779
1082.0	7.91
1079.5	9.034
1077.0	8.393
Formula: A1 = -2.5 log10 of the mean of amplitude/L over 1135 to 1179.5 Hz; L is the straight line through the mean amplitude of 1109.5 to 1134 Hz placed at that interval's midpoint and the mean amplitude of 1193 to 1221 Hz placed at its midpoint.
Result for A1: 0.064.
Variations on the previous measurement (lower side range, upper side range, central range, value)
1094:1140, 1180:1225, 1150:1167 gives 0.06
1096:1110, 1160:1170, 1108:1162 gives -0.09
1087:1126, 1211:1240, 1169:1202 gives 0.03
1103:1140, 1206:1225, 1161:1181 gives 0.12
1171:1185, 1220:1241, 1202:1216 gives 0.02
